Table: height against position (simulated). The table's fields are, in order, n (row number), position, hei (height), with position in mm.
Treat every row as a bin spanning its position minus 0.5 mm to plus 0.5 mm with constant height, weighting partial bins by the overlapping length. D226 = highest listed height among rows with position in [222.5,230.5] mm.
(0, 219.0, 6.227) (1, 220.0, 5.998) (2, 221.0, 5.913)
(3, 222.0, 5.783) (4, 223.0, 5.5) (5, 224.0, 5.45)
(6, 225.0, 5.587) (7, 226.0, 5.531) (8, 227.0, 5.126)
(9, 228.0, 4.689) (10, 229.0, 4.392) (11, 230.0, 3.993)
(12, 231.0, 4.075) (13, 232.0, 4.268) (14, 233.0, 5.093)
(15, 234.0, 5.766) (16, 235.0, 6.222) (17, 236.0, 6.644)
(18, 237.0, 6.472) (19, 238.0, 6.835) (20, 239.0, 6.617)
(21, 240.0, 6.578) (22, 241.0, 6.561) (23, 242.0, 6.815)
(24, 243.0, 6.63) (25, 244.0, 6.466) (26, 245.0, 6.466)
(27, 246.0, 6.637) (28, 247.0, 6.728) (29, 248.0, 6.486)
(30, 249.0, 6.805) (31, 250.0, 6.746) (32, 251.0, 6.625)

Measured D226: 5.587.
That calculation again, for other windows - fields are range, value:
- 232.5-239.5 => 6.835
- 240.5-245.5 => 6.815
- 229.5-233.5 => 5.093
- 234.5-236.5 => 6.644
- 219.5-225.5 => 5.998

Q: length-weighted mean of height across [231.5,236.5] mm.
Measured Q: 5.6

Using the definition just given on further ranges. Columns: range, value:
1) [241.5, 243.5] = 6.72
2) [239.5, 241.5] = 6.57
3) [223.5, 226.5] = 5.52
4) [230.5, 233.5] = 4.48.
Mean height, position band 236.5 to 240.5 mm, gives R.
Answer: 6.63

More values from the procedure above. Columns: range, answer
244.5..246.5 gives 6.55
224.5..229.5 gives 5.06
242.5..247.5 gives 6.59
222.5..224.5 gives 5.47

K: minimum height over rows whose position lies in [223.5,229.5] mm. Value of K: 4.392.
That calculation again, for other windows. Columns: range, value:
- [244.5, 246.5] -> 6.466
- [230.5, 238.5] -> 4.075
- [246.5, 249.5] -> 6.486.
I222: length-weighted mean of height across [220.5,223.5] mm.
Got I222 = 5.73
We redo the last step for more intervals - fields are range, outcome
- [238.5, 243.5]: 6.64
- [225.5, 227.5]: 5.33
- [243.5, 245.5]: 6.47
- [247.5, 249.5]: 6.65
